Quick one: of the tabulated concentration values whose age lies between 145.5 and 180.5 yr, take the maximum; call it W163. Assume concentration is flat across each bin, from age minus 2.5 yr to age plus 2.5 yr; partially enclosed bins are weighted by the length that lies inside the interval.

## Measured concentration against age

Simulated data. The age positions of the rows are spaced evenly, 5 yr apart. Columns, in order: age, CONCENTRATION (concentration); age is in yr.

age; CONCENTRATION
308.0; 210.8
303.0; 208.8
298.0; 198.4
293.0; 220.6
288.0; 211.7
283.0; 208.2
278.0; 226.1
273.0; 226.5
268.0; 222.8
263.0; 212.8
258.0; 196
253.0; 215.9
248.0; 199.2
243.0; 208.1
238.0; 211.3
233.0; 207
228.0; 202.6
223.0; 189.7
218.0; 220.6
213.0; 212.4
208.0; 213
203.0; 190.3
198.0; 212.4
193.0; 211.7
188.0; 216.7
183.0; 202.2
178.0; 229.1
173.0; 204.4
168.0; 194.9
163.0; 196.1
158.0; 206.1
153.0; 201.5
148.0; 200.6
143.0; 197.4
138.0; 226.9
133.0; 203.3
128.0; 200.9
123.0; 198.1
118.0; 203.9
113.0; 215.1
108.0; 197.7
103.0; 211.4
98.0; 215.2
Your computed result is 229.1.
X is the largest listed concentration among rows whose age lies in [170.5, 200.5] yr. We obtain 229.1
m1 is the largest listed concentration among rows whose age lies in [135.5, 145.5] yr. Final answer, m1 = 226.9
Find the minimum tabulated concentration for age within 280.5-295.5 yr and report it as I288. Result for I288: 208.2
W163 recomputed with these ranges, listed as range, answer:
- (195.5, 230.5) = 220.6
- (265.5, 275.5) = 226.5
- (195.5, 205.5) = 212.4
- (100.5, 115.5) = 215.1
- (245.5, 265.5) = 215.9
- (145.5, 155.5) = 201.5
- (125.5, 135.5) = 203.3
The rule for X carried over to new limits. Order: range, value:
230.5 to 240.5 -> 211.3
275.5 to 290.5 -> 226.1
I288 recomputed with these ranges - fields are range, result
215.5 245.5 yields 189.7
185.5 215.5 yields 190.3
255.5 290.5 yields 196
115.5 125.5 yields 198.1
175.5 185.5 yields 202.2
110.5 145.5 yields 197.4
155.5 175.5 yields 194.9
